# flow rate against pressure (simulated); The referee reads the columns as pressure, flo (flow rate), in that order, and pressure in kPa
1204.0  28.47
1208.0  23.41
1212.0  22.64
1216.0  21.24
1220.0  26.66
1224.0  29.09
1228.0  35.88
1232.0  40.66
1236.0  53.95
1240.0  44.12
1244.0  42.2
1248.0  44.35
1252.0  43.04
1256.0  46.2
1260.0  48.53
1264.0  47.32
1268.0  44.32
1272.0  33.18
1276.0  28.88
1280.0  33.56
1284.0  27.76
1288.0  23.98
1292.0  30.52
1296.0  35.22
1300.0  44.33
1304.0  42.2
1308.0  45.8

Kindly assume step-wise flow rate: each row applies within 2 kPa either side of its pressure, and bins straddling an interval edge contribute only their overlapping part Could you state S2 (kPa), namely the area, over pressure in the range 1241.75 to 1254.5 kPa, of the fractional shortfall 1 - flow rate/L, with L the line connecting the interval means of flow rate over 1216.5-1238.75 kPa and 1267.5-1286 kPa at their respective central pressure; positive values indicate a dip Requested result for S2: -3.11 kPa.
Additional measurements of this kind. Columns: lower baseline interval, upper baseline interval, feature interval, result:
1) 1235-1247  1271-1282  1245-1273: -4.0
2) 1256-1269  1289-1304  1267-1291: 6.1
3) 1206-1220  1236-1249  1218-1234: -0.1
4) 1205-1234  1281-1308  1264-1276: -2.1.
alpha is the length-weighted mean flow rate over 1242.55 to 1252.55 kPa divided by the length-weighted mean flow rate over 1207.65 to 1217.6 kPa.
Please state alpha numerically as 1.94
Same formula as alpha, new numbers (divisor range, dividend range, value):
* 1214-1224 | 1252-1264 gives 1.87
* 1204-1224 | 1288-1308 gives 1.52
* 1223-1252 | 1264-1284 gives 0.85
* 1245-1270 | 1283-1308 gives 0.77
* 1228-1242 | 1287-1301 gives 0.75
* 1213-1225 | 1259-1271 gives 1.81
